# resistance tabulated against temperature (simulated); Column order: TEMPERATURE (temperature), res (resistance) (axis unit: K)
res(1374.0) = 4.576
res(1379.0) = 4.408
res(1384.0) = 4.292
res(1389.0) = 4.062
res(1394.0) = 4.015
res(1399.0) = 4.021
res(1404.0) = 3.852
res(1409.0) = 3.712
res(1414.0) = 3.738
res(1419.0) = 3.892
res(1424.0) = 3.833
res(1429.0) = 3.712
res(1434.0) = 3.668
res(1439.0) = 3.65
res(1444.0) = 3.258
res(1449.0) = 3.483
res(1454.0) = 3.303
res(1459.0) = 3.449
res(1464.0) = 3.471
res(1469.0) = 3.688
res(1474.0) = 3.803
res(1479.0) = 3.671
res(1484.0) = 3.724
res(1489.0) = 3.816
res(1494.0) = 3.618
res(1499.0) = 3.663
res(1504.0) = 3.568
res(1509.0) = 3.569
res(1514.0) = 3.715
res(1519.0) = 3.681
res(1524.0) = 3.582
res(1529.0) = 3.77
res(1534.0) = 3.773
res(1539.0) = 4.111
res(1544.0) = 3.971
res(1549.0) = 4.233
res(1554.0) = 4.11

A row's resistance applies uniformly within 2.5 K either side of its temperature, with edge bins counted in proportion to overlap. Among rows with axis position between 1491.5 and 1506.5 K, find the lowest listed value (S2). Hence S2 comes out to 3.568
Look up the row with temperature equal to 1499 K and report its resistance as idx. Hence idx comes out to 3.663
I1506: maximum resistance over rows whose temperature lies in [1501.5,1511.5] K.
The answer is 3.569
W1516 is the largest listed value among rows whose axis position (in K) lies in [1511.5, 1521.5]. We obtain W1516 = 3.715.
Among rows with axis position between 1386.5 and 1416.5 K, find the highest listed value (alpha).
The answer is 4.062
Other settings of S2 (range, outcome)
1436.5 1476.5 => 3.258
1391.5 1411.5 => 3.712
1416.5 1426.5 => 3.833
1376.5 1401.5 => 4.015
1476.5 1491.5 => 3.671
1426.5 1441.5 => 3.65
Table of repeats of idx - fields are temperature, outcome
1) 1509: 3.569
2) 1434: 3.668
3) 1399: 4.021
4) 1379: 4.408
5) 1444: 3.258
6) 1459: 3.449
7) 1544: 3.971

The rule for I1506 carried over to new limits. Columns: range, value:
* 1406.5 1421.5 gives 3.892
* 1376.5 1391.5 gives 4.408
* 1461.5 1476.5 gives 3.803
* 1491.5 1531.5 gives 3.77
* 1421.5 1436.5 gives 3.833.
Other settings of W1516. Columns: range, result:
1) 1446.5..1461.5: 3.483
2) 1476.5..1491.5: 3.816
